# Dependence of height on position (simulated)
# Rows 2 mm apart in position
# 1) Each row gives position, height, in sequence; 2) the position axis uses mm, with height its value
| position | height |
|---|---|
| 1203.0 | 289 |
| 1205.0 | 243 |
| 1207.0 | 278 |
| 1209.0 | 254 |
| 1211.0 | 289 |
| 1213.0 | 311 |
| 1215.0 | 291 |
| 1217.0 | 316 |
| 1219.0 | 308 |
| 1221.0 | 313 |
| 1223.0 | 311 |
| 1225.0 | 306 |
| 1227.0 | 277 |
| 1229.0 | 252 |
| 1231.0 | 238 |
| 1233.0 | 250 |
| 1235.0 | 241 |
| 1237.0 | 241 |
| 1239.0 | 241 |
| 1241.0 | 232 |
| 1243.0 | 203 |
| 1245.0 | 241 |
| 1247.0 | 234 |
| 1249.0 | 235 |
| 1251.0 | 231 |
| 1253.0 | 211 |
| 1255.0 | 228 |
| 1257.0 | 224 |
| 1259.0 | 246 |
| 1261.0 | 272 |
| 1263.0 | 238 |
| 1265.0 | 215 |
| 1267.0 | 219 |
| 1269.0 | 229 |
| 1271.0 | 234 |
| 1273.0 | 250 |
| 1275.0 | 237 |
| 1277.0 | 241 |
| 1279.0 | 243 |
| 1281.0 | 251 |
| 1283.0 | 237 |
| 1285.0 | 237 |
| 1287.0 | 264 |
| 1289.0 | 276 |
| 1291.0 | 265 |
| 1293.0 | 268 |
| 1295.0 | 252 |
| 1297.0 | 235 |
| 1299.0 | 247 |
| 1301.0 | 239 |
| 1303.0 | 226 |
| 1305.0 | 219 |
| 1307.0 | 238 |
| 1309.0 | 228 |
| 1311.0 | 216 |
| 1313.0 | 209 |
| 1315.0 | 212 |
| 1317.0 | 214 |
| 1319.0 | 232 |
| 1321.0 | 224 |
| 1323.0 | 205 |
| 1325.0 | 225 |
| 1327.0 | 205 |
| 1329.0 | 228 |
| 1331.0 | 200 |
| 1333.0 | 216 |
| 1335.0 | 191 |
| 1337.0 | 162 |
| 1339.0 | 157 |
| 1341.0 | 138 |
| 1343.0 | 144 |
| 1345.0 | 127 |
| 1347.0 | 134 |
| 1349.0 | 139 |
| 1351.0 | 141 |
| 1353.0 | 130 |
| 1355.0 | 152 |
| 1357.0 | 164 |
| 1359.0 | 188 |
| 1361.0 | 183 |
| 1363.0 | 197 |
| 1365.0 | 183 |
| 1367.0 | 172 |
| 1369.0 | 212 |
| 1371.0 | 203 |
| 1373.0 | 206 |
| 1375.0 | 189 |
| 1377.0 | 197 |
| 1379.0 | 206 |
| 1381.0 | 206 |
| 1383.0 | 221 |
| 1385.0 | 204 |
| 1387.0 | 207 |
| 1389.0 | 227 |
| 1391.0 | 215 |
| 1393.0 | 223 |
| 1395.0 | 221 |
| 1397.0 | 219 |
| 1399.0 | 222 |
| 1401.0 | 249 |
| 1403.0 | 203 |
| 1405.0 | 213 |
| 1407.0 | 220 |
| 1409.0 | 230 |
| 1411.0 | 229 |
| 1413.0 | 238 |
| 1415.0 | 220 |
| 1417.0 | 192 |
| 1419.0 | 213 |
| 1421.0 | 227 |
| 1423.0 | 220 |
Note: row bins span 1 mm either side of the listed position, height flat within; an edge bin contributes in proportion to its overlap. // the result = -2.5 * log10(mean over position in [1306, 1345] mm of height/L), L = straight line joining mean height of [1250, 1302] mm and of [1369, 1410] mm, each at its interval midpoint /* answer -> 0.150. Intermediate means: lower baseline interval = 242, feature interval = 200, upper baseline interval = 214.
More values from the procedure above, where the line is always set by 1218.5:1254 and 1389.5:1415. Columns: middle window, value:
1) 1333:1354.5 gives 0.48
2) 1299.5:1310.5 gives 0.05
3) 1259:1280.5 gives 0.04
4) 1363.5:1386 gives 0.14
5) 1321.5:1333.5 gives 0.11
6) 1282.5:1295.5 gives -0.06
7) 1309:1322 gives 0.10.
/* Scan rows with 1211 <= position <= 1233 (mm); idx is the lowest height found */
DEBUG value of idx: 238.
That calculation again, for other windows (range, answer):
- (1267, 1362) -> 127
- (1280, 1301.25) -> 235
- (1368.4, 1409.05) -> 189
